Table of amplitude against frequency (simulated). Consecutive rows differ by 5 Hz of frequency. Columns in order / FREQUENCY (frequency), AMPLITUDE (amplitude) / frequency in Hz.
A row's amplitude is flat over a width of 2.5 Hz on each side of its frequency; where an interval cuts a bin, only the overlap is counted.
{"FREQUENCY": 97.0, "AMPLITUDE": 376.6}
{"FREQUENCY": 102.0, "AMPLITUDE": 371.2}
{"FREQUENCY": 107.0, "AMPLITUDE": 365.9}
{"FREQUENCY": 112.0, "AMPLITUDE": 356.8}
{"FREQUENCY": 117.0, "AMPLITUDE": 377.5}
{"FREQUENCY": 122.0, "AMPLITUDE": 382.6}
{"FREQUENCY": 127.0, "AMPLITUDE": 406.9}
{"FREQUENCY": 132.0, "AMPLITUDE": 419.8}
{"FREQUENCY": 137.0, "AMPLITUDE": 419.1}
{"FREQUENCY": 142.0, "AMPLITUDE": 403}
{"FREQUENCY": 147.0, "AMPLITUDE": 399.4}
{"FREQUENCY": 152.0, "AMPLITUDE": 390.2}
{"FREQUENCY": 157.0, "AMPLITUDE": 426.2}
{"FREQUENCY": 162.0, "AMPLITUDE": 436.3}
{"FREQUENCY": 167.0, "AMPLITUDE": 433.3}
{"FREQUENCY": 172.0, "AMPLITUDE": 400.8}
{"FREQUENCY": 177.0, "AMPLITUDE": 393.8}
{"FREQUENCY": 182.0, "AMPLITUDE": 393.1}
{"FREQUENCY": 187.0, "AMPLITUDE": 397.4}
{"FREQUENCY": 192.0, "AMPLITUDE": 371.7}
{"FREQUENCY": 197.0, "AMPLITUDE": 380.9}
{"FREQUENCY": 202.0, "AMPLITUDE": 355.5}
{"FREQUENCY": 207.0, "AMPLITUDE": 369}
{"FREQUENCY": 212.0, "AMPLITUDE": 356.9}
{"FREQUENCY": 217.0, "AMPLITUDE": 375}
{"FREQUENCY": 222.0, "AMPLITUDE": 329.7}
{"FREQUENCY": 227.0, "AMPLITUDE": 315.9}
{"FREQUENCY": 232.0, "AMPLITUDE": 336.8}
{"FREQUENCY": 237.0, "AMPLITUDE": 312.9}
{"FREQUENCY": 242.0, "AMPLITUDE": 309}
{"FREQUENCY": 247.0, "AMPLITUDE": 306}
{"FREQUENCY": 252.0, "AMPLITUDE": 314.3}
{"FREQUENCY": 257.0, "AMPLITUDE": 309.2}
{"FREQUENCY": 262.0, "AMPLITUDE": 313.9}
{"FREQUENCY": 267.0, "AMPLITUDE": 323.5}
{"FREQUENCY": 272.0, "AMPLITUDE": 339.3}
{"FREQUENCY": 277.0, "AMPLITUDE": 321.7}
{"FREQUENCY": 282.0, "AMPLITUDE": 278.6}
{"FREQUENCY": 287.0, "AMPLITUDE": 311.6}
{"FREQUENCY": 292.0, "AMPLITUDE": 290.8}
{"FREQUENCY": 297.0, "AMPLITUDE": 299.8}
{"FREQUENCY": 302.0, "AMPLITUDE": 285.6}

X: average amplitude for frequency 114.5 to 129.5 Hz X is 389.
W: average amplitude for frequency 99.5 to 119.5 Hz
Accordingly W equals 368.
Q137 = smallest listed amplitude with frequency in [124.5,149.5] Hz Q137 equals 399.4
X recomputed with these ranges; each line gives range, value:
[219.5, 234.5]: 327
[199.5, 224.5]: 357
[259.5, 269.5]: 319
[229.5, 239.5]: 325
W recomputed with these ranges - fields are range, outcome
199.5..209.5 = 362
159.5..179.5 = 416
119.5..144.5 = 406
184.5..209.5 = 375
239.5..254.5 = 310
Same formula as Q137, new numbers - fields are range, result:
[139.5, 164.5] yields 390.2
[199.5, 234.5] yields 315.9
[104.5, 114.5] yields 356.8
